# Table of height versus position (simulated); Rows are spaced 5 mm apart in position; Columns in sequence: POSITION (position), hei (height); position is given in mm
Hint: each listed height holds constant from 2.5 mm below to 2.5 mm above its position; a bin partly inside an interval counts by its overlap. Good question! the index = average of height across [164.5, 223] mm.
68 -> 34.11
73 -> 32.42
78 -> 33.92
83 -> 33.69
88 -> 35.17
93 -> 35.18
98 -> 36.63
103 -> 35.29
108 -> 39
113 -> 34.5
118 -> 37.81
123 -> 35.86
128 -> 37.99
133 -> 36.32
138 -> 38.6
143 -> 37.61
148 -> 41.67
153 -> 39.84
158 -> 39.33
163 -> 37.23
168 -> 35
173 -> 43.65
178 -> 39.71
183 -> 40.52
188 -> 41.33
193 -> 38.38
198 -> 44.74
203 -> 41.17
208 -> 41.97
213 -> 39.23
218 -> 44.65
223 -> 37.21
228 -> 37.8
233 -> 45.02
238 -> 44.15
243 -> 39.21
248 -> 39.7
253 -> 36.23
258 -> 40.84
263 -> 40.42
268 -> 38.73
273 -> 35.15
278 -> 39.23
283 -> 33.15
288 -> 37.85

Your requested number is 40.7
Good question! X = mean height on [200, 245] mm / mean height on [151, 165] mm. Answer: 1.1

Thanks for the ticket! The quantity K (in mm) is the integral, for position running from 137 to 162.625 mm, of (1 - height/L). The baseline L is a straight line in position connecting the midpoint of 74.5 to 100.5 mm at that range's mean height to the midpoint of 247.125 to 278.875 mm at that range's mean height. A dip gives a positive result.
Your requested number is -2.2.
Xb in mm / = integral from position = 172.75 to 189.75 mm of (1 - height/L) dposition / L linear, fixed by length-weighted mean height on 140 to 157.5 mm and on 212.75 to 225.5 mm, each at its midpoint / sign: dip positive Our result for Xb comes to -0.4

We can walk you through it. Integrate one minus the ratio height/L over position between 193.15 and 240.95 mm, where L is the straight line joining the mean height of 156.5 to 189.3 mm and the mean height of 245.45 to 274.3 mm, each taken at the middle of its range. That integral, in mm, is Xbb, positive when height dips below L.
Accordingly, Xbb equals -3.09 mm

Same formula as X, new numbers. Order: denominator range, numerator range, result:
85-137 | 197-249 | 1.13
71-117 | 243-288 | 1.08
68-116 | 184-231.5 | 1.16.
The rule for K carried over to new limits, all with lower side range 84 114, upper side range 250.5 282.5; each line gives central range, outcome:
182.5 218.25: -3.9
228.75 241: -1.9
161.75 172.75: -0.2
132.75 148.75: -0.9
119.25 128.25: -0.1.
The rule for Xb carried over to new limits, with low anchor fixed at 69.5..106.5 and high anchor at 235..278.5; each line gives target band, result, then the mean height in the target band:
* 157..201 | -3.3 mm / 40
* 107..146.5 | -1.6 mm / 37.3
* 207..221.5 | -1.3 mm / 41.6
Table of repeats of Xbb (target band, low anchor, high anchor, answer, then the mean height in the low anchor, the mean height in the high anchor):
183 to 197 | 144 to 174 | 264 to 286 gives -0.71 mm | 39.2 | 36.9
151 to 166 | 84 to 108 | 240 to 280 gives -0.70 mm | 35.8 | 38.8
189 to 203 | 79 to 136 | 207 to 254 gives -0.75 mm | 36.1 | 40.6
